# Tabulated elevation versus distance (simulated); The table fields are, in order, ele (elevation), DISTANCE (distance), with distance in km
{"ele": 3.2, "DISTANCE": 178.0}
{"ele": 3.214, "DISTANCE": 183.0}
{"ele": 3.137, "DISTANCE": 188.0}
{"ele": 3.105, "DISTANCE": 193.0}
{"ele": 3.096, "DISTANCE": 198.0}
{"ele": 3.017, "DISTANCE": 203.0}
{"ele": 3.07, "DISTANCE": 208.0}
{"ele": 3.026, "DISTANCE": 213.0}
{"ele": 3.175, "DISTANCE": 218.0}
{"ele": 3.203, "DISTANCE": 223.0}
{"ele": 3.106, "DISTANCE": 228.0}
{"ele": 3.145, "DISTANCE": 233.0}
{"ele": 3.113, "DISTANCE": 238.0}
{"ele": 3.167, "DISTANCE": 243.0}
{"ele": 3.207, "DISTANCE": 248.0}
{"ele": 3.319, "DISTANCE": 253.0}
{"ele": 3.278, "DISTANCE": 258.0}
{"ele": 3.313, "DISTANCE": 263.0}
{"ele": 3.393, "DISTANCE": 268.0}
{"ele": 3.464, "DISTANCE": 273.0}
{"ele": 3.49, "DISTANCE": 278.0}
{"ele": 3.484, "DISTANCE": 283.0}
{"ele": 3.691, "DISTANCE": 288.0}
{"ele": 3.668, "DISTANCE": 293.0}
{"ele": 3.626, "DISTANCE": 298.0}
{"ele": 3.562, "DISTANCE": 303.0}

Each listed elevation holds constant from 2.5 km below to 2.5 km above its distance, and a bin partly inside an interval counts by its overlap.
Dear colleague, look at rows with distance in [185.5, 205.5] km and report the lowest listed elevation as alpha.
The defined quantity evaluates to 3.017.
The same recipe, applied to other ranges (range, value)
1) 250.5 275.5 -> 3.278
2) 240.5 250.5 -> 3.167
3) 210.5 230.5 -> 3.026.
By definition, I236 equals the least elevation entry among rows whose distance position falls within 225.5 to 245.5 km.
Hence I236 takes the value 3.106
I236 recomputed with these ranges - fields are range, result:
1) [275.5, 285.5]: 3.484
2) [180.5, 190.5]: 3.137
